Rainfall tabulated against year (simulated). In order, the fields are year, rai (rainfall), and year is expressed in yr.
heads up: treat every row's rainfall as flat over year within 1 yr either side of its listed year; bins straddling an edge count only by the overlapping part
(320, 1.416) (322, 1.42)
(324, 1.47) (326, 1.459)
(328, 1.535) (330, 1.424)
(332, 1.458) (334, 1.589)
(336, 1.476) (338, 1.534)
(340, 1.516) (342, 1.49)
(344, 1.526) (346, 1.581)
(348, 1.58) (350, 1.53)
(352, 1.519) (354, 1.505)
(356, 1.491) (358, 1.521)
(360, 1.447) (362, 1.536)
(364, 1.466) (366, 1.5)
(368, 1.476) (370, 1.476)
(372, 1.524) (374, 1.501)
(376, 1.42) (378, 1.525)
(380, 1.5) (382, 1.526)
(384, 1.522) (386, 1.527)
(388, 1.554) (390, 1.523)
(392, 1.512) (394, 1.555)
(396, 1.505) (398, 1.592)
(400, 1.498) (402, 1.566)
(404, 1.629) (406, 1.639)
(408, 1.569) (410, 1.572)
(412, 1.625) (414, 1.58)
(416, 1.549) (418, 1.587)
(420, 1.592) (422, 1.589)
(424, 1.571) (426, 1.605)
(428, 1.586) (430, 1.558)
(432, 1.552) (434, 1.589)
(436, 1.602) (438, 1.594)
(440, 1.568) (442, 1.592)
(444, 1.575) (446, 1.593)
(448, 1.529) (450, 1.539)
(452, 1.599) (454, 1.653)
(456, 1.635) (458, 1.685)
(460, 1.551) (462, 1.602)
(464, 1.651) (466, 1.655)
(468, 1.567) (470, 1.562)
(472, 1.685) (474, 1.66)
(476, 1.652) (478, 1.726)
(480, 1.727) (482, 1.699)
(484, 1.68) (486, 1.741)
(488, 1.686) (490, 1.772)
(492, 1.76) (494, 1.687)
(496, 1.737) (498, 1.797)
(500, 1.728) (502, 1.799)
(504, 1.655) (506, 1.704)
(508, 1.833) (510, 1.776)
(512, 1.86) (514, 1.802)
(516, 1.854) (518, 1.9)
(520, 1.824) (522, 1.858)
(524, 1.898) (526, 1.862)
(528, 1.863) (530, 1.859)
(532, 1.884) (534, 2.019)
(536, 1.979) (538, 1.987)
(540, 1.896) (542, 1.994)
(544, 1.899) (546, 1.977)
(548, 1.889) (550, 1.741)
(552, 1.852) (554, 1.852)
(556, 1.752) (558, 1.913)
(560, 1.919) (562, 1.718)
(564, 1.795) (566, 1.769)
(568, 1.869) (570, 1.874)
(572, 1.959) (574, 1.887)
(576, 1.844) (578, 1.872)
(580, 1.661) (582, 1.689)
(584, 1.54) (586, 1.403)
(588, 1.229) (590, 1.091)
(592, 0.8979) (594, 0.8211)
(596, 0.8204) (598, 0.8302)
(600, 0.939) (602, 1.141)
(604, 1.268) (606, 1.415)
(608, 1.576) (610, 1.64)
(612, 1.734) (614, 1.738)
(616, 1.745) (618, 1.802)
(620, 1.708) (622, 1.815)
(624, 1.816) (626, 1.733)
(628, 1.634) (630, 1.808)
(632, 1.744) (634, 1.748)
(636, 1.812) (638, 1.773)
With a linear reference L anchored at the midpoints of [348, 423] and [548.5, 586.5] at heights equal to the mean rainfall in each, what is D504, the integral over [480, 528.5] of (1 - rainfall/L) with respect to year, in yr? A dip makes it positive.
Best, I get -2.2 yr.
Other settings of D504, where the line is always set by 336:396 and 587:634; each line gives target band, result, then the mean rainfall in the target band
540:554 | -4.1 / 1.89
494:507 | -2.3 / 1.73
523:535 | -3.6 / 1.9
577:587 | -1.3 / 1.63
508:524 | -4.1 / 1.84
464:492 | -3.8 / 1.68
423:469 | -3.2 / 1.59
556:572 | -4.3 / 1.84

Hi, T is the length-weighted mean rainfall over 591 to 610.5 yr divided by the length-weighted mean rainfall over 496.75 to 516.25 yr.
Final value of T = 0.63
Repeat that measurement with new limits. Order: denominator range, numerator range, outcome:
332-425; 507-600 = 1.12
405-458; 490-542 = 1.16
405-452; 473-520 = 1.11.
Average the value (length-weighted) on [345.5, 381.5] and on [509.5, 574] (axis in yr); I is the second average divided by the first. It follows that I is 1.2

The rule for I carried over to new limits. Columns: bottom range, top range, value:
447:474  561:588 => 1.08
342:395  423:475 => 1.06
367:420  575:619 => 0.91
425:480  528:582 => 1.16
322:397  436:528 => 1.13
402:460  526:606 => 1.03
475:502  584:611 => 0.68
